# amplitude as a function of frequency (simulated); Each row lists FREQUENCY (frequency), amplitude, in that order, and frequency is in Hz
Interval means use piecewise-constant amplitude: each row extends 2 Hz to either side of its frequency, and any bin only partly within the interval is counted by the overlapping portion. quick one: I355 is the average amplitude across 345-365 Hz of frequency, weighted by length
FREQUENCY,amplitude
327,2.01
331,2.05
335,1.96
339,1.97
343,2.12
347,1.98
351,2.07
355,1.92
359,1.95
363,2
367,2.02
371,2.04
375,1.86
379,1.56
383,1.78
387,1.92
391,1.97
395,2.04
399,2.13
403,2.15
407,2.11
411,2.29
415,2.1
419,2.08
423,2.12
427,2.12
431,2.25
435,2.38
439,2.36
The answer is 1.98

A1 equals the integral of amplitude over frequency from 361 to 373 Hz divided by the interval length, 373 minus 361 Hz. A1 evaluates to 2.02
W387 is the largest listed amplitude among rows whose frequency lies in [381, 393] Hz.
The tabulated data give 1.97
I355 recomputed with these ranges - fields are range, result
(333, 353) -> 2.02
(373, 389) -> 1.78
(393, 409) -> 2.11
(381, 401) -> 1.97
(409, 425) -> 2.15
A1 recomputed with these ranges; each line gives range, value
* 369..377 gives 1.95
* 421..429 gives 2.12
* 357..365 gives 1.98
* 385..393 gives 1.94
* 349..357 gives 1.99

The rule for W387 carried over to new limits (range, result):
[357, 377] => 2.04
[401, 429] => 2.29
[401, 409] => 2.15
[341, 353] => 2.12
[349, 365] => 2.07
